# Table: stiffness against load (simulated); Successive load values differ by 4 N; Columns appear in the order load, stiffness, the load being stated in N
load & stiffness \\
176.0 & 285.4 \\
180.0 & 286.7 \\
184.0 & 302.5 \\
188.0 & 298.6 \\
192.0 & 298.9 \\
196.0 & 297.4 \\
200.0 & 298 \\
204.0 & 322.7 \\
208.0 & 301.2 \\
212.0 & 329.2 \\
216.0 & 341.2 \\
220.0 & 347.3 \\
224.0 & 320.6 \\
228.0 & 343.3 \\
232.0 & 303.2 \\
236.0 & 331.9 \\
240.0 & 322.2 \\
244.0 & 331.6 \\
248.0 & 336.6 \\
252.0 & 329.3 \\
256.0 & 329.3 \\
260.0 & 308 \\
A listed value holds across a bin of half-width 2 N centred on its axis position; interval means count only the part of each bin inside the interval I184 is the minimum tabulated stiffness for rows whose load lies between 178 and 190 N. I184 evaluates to 286.7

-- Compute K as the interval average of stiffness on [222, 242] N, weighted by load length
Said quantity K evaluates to 324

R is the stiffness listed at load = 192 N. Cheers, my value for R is 298.9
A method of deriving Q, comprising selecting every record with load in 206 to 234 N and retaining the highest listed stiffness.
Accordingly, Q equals 347.3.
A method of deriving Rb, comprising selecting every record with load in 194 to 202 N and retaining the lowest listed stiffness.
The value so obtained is 297.4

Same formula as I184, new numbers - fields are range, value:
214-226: 320.6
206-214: 301.2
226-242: 303.2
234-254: 322.2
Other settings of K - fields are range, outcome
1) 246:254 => 333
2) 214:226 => 336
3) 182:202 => 299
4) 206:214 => 315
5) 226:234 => 323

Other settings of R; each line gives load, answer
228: 343.3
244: 331.6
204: 322.7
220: 347.3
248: 336.6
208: 301.2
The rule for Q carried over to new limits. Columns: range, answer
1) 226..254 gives 343.3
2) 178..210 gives 322.7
